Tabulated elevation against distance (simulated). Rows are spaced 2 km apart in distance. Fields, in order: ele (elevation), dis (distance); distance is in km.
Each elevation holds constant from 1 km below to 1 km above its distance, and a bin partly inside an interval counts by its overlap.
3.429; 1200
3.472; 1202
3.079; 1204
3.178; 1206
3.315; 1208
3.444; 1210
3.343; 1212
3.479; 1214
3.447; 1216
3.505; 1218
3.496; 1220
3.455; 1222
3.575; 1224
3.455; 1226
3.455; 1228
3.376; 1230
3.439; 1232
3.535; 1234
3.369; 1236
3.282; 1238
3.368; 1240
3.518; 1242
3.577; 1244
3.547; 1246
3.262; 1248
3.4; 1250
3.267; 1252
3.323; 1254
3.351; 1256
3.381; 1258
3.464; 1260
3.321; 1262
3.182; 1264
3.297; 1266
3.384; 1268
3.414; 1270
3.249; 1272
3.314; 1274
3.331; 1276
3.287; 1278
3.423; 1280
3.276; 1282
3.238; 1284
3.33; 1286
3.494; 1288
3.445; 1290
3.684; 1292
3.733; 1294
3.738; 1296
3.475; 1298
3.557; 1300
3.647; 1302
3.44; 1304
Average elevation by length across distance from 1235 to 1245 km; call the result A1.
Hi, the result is 3.42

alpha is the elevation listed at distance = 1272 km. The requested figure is 3.249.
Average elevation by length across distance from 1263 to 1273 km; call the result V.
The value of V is 3.31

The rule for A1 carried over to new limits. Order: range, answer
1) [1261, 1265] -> 3.25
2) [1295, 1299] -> 3.61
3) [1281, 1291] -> 3.36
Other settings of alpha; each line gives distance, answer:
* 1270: 3.414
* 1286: 3.33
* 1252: 3.267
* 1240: 3.368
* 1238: 3.282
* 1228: 3.455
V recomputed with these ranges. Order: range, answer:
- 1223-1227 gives 3.52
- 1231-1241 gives 3.4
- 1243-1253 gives 3.41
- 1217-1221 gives 3.5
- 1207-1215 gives 3.4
